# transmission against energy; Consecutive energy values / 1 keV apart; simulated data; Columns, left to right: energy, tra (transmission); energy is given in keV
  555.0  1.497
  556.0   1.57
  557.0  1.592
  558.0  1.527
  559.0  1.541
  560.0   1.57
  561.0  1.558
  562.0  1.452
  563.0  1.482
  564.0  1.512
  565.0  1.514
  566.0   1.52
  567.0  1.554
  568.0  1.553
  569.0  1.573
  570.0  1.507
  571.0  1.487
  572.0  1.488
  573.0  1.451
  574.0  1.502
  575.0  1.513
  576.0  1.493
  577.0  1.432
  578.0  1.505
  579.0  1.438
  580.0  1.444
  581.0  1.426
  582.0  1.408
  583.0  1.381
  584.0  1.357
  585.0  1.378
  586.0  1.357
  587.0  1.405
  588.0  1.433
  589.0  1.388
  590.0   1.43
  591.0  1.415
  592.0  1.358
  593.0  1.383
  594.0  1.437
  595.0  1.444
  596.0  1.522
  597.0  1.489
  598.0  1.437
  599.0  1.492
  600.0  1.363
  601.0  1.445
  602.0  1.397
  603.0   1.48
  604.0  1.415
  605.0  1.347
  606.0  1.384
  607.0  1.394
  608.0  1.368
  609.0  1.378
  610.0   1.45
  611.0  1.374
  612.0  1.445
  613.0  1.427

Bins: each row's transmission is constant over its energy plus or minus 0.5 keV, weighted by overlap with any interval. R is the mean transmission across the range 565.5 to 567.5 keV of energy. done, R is 1.54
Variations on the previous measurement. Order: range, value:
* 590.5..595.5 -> 1.41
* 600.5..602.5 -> 1.42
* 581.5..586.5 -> 1.38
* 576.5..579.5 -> 1.46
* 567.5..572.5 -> 1.52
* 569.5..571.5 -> 1.5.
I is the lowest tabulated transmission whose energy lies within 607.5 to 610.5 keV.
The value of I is 1.368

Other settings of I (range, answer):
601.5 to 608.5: 1.347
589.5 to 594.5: 1.358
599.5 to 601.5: 1.363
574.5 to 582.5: 1.408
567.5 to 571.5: 1.487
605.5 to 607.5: 1.384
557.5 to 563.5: 1.452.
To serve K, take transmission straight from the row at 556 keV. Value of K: 1.57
